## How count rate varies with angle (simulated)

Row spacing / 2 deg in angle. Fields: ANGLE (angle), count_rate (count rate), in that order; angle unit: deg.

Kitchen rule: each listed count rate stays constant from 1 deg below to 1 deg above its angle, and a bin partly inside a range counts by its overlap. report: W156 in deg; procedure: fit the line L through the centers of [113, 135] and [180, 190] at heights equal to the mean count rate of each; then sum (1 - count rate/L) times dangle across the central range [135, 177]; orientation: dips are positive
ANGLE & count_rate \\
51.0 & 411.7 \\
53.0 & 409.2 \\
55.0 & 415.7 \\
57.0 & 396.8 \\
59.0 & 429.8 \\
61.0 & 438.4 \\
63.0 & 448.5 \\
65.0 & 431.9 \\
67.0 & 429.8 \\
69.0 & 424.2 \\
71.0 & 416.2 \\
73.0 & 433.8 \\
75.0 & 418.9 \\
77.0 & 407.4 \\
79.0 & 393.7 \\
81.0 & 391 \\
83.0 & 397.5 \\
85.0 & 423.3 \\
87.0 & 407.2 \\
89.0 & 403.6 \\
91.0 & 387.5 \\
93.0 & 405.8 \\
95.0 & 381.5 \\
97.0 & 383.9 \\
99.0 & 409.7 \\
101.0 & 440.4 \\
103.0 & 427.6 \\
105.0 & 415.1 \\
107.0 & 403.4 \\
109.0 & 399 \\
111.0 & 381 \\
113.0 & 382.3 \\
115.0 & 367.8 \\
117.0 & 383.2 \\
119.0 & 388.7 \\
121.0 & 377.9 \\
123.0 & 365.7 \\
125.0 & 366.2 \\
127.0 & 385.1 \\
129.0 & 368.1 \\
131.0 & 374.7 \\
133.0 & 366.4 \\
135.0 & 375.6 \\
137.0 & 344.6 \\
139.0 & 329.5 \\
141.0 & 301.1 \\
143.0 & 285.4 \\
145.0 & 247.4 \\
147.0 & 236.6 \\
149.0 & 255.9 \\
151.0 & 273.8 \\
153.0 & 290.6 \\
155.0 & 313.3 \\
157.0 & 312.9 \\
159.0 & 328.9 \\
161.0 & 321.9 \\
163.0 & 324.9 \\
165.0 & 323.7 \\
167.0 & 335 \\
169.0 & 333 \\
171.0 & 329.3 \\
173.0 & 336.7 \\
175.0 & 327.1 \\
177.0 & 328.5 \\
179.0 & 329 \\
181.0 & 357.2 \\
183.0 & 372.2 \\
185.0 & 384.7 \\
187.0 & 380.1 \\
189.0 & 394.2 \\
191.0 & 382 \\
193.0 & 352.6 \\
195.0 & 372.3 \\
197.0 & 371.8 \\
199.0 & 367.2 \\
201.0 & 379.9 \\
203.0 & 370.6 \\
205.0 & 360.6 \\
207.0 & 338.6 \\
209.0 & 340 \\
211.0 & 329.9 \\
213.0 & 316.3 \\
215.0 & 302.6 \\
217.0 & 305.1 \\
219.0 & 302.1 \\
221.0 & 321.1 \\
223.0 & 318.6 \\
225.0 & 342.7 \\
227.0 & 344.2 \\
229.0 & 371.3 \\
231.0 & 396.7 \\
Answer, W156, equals 7.44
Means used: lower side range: 375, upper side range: 378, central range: 310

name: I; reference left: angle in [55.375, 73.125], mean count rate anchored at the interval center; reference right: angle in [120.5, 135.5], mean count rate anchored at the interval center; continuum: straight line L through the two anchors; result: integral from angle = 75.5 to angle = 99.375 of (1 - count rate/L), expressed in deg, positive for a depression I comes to 0.4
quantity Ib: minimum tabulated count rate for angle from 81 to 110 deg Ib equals 381.5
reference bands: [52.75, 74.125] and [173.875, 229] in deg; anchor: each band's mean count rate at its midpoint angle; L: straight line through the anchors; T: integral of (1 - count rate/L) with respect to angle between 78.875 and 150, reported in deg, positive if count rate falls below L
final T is 4.9 deg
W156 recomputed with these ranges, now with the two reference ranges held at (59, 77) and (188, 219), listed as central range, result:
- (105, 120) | 0.6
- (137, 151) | 3.8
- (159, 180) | 2.3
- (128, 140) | 1.0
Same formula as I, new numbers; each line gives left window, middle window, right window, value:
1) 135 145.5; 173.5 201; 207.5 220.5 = -4.2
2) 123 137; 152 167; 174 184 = 1.5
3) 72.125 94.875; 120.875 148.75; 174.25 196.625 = 3.6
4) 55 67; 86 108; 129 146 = -1.4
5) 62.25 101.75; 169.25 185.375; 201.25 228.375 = 0.5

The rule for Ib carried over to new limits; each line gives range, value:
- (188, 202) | 352.6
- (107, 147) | 236.6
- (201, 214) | 316.3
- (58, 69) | 424.2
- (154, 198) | 312.9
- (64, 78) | 407.4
